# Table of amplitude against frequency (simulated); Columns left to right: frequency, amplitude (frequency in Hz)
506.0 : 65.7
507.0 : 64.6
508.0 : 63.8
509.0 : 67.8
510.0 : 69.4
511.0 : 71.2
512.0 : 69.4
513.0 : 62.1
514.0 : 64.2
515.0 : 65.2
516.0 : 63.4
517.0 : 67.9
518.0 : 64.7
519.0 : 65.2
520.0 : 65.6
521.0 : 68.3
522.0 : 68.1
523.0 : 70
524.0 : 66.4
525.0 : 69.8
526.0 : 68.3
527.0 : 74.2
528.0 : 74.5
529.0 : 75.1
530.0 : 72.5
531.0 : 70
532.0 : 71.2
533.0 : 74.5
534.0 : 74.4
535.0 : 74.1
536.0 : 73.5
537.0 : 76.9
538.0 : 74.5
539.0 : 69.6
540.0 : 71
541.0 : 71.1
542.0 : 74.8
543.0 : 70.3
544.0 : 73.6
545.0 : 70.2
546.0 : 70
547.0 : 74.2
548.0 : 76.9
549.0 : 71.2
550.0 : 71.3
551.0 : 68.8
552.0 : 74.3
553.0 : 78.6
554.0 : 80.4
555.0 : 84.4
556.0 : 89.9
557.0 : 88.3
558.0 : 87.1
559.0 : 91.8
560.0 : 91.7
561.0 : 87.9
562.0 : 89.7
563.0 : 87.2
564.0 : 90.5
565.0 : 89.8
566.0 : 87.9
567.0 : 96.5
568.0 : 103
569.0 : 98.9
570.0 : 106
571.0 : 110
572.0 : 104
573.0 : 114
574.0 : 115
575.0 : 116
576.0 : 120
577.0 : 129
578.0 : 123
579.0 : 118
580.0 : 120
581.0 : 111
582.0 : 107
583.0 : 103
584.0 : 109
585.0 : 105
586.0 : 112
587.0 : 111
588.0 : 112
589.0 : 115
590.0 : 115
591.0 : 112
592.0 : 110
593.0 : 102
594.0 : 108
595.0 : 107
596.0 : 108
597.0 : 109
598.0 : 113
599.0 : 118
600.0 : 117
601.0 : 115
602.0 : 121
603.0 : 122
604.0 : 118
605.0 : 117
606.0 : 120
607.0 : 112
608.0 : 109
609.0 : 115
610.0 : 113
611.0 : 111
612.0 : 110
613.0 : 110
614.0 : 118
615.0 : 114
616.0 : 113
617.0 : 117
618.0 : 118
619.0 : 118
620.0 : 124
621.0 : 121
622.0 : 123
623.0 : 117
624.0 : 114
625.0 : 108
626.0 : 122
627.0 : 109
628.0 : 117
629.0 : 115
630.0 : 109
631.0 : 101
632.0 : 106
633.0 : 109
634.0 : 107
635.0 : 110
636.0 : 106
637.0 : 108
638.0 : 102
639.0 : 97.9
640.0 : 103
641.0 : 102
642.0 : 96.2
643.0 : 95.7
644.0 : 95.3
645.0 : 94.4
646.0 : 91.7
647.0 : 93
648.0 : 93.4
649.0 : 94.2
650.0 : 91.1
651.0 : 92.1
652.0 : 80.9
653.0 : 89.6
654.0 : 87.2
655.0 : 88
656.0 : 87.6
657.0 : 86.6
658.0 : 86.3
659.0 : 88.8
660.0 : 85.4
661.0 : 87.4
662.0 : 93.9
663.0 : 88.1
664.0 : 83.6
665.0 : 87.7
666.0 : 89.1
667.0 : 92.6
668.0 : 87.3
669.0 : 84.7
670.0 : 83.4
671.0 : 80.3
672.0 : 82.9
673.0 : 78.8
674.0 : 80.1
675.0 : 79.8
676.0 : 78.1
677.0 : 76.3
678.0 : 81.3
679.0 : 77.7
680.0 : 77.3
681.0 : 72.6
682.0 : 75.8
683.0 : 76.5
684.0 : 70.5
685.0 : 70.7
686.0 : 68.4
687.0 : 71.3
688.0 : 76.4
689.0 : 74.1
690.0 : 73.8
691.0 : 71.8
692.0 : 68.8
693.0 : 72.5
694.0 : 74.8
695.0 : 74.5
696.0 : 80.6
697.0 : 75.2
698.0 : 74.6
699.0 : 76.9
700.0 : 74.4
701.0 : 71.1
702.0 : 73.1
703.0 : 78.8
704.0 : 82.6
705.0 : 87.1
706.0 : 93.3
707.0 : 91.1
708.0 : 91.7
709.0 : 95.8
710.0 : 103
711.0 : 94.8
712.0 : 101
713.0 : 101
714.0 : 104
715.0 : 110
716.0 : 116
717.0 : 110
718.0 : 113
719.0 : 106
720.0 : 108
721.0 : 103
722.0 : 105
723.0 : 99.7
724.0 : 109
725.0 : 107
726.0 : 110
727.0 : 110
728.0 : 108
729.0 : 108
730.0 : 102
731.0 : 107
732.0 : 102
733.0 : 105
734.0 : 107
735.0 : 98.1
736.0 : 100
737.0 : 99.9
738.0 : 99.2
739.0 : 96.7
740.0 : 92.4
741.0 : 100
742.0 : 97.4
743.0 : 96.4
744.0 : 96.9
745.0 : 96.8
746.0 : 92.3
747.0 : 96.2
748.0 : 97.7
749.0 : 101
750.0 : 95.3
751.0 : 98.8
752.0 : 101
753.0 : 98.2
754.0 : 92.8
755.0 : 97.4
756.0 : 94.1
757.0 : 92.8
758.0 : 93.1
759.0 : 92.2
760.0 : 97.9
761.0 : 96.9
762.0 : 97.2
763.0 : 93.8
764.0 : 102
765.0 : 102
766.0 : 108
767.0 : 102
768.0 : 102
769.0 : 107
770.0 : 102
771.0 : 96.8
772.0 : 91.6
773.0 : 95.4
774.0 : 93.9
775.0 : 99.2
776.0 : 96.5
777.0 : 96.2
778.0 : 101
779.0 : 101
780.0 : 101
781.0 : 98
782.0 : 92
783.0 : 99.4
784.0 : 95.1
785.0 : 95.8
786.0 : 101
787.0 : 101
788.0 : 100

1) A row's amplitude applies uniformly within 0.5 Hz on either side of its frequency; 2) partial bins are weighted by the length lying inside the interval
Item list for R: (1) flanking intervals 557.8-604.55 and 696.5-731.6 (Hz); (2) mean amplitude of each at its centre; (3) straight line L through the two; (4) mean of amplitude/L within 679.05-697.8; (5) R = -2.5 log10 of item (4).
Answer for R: 0.32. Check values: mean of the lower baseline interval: 108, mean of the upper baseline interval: 97.2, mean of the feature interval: 73.8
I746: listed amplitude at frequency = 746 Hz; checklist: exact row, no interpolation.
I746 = 92.3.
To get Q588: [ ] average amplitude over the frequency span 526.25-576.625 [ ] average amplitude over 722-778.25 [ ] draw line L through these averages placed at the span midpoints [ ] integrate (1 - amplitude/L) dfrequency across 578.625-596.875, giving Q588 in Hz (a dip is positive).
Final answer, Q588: -4.90 Hz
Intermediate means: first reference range 84.1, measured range 110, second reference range 99.6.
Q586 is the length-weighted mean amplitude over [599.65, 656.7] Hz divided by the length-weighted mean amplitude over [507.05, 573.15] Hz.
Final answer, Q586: 1.4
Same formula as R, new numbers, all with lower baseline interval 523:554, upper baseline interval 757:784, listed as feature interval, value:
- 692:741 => -0.038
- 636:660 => -0.106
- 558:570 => -0.223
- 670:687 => 0.149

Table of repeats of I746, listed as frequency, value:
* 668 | 87.3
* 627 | 109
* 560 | 91.7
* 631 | 101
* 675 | 79.8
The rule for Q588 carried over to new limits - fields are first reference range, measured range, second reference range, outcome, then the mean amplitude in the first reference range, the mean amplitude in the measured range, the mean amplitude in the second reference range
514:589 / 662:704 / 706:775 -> 7.9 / 86.1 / 78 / 100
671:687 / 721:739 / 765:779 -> -3.1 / 76.4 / 104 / 99.5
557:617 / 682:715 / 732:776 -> 6.5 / 109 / 81.4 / 98.1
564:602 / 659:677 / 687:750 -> 2.7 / 110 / 84.8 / 94.1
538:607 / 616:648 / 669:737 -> -4.6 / 98.8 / 108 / 89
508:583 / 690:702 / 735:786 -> 2.5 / 82.7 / 74.1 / 97.7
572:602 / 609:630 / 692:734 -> -1.4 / 113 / 115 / 95.2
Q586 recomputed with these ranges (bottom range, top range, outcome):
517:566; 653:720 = 1.12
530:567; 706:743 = 1.31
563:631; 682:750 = 0.83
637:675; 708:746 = 1.14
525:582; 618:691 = 1.06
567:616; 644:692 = 0.74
